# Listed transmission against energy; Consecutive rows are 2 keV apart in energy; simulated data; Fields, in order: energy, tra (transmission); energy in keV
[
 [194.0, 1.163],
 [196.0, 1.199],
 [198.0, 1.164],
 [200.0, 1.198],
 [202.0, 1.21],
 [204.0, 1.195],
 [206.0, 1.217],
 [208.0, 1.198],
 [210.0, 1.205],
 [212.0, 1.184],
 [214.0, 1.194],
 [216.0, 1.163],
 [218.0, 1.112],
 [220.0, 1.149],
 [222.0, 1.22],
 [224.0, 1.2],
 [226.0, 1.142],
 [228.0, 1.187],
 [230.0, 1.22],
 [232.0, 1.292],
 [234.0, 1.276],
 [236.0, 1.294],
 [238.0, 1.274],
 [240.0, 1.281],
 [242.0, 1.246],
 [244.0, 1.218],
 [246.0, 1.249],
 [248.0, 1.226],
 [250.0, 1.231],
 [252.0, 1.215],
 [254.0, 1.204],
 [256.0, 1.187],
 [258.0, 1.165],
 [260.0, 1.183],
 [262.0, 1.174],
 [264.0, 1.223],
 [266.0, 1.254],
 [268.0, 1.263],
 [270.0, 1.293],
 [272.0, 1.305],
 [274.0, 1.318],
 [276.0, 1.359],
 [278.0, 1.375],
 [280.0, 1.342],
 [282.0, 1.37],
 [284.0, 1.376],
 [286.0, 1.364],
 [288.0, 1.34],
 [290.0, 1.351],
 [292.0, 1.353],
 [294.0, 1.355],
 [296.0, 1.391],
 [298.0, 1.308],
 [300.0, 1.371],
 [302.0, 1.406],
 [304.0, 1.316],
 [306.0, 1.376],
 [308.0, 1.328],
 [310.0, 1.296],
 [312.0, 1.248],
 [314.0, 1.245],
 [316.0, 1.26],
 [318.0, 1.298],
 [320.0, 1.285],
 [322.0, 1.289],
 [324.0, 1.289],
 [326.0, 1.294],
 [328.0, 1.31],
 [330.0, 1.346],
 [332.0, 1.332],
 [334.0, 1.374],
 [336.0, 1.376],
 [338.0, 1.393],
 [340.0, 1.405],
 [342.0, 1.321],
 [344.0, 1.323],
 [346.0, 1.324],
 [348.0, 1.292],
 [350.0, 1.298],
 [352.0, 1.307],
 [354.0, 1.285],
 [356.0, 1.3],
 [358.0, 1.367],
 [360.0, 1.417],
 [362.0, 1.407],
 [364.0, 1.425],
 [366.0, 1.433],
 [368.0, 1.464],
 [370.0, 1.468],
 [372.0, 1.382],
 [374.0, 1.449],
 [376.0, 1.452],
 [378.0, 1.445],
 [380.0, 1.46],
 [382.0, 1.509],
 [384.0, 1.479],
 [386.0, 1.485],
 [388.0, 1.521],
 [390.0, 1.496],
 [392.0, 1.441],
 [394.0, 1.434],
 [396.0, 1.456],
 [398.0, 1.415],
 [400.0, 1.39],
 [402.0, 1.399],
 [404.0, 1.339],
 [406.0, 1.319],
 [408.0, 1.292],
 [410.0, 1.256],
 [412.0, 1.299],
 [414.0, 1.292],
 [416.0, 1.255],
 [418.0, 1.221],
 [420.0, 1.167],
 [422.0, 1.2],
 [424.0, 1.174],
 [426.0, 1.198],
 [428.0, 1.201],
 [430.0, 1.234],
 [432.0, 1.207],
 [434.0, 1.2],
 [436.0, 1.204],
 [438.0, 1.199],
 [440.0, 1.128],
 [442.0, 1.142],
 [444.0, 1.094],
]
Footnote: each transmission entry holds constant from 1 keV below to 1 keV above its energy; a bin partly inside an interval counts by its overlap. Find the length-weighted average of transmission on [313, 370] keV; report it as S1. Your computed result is 1.34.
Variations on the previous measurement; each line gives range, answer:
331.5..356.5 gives 1.33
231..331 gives 1.29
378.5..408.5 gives 1.43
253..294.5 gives 1.29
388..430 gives 1.32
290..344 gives 1.33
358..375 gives 1.43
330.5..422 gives 1.37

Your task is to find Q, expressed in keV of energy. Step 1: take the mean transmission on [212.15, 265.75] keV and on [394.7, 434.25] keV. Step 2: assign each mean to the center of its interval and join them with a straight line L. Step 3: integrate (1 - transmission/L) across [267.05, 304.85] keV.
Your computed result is -3.5 keV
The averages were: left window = 1.21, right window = 1.28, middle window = 1.35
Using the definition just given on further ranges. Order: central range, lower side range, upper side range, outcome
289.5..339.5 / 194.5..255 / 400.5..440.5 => -4.2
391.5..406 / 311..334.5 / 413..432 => -2.0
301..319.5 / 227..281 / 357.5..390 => 0.5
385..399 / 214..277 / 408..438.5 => -2.7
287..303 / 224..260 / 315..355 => -1.0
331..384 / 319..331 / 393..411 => -2.3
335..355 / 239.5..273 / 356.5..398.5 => 0.8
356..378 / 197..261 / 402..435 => -3.3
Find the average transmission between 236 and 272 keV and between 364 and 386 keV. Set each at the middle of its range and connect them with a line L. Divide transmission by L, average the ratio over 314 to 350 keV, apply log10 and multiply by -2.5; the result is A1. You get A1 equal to 0.04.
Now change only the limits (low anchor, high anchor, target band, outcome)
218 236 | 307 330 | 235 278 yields -0.01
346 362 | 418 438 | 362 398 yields -0.14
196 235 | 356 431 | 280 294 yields -0.08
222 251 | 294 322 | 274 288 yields -0.06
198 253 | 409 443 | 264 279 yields -0.08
